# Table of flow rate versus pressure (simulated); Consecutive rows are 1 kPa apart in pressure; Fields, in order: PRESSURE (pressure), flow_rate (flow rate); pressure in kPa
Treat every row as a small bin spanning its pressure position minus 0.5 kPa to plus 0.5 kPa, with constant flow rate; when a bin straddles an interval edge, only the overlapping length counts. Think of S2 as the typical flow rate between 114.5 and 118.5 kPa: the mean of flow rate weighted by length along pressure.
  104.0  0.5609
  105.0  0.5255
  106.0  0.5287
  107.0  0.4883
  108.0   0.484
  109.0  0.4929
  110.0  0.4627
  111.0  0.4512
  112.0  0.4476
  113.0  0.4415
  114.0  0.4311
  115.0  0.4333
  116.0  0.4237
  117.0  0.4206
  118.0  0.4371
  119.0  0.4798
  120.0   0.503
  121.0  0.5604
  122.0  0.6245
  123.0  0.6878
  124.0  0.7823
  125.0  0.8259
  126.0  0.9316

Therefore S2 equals 0.429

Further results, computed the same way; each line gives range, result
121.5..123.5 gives 0.656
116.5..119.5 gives 0.446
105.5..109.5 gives 0.498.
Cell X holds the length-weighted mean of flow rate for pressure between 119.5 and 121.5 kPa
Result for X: 0.532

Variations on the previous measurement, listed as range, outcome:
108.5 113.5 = 0.459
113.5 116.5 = 0.429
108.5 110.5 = 0.478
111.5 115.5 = 0.438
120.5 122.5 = 0.592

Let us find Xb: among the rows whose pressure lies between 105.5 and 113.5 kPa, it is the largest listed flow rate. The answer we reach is 0.5287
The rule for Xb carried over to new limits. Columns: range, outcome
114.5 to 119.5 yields 0.4798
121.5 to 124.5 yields 0.7823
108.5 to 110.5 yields 0.4929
